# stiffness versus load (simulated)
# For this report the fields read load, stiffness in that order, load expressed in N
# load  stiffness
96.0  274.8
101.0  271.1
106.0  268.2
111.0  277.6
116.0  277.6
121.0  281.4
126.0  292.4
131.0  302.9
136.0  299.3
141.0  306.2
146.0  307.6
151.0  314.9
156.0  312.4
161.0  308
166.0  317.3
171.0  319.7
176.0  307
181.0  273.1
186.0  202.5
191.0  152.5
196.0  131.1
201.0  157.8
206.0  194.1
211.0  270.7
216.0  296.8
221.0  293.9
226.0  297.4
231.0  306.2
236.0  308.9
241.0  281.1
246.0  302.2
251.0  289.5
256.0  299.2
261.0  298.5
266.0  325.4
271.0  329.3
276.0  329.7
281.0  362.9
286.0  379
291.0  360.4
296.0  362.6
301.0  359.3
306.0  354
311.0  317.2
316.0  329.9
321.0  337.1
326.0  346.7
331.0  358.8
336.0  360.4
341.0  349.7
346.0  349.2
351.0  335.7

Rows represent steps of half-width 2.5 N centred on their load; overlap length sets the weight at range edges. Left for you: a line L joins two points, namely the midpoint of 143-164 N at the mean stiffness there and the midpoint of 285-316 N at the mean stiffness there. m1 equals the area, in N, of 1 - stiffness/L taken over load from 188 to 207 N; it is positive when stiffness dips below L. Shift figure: 9.8 N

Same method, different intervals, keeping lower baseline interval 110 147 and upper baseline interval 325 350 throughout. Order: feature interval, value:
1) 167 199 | 7.7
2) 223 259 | 3.0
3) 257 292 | -0.4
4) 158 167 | -0.3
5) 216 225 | 0.7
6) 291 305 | -0.8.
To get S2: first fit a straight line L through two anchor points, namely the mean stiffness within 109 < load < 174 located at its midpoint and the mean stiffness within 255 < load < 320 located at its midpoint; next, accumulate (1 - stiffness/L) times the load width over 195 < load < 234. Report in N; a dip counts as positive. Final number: 8.8 N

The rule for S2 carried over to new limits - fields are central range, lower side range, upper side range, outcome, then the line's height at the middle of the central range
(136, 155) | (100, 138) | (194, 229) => -2.7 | 271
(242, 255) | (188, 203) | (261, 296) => -1.0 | 274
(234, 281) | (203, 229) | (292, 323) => -1.0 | 303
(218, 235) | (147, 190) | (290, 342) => 0.7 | 313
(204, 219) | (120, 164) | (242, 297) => 2.8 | 317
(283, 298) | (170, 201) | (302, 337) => -2.4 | 317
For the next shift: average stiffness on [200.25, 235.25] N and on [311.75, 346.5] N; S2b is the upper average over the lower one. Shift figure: 1.3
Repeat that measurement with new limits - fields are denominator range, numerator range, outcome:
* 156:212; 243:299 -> 1.37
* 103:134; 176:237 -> 0.85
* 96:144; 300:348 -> 1.21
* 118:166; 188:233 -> 0.77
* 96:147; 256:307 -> 1.20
